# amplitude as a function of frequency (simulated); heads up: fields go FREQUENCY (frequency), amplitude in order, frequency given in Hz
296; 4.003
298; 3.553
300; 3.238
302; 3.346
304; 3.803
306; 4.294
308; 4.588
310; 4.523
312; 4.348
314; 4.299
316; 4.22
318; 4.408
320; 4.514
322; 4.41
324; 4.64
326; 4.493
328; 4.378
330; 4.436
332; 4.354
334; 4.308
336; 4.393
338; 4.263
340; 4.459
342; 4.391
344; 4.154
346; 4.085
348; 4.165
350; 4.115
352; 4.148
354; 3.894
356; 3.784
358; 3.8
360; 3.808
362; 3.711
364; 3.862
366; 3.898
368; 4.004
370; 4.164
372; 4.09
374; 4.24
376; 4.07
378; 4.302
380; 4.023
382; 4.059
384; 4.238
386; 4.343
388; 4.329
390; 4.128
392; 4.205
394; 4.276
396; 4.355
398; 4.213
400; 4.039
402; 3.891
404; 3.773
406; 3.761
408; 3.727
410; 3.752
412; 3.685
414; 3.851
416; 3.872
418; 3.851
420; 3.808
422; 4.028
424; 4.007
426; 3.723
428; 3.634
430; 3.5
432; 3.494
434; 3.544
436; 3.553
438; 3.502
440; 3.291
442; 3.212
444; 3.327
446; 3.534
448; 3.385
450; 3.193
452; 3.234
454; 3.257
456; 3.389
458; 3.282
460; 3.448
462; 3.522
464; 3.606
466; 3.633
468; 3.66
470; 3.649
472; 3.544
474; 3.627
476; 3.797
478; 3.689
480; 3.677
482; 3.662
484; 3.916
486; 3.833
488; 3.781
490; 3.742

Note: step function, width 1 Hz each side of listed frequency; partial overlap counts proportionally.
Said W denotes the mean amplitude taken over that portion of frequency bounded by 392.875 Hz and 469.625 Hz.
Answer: 3.65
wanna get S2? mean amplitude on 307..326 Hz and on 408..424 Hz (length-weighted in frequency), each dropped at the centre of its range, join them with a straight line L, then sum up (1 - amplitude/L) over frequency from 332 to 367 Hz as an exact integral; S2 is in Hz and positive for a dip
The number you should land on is 1.3 Hz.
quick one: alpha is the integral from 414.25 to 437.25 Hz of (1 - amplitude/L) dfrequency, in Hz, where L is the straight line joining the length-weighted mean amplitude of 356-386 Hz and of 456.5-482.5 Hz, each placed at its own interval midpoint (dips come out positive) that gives 0.3 Hz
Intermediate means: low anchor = 4.02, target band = 3.73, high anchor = 3.59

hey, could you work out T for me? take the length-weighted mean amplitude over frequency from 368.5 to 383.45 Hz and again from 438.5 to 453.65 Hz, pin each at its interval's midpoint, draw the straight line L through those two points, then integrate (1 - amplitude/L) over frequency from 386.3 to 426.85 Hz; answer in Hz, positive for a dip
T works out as -2.1 Hz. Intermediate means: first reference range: 4.13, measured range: 3.97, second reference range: 3.31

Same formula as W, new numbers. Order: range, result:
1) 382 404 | 4.18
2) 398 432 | 3.81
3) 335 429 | 4.03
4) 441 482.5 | 3.49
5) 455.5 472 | 3.53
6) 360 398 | 4.12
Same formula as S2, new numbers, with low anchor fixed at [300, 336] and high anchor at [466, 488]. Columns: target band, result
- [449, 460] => 1.45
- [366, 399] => -1.06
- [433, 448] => 1.64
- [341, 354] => 0.08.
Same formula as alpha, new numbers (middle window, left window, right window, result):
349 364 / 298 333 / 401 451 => 0.4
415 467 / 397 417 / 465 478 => 3.0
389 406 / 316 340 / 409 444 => -0.9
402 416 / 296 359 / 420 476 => -0.2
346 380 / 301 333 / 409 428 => 0.7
